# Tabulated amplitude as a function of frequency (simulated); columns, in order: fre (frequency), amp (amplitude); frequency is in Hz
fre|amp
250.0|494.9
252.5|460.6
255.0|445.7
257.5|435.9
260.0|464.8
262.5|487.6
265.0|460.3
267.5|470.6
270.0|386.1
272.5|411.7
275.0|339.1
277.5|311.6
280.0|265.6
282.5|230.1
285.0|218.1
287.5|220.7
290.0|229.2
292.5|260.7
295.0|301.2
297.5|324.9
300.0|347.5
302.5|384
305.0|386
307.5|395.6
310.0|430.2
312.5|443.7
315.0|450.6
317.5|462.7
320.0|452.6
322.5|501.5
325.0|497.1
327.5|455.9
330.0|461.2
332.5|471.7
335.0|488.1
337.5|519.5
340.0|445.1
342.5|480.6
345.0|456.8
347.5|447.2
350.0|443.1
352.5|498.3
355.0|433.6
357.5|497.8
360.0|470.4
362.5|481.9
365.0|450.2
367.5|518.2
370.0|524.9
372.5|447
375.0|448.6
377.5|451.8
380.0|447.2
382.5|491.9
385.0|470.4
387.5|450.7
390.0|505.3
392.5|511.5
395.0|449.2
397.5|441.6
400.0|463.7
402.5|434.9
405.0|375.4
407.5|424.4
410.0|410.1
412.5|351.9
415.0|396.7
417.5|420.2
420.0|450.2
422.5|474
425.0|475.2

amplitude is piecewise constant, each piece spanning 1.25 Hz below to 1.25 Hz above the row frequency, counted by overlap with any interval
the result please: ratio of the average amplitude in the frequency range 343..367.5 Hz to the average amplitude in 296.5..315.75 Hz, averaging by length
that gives 1.2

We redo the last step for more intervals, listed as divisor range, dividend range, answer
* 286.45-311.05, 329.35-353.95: 1.44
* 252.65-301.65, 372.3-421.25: 1.26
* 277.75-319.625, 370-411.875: 1.34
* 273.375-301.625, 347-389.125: 1.68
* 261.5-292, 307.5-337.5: 1.40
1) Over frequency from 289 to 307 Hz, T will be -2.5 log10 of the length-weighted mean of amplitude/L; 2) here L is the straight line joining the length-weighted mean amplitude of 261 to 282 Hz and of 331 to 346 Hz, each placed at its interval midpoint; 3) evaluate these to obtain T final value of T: 0.29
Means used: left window 387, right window 477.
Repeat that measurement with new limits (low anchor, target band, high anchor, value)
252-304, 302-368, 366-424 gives -0.15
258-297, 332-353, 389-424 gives -0.21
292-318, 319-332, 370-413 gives -0.19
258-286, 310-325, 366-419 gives -0.16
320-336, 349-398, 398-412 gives -0.07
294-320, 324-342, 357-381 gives -0.12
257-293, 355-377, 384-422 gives -0.16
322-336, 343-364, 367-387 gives 0.02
